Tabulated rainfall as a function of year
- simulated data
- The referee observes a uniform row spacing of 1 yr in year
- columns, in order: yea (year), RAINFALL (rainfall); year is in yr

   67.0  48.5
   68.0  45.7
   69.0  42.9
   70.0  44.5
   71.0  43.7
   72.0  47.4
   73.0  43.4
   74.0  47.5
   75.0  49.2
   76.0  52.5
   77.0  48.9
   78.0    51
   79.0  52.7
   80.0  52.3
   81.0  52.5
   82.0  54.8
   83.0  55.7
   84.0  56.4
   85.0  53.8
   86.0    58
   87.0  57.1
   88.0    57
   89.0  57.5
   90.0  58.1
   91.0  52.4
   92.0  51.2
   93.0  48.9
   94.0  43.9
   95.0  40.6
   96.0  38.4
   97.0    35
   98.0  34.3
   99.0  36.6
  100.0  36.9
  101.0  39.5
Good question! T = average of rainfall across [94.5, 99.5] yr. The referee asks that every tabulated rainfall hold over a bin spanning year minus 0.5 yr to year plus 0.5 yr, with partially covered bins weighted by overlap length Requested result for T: 37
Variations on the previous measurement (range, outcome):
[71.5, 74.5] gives 46.1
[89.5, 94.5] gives 50.9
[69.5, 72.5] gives 45.2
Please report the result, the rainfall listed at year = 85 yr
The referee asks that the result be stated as 53.8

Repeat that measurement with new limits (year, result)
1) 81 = 52.5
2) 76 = 52.5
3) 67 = 48.5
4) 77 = 48.9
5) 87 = 57.1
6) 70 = 44.5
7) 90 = 58.1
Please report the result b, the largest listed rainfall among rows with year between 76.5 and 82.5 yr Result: 54.8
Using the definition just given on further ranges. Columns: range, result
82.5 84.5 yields 56.4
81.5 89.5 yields 58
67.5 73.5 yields 47.4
